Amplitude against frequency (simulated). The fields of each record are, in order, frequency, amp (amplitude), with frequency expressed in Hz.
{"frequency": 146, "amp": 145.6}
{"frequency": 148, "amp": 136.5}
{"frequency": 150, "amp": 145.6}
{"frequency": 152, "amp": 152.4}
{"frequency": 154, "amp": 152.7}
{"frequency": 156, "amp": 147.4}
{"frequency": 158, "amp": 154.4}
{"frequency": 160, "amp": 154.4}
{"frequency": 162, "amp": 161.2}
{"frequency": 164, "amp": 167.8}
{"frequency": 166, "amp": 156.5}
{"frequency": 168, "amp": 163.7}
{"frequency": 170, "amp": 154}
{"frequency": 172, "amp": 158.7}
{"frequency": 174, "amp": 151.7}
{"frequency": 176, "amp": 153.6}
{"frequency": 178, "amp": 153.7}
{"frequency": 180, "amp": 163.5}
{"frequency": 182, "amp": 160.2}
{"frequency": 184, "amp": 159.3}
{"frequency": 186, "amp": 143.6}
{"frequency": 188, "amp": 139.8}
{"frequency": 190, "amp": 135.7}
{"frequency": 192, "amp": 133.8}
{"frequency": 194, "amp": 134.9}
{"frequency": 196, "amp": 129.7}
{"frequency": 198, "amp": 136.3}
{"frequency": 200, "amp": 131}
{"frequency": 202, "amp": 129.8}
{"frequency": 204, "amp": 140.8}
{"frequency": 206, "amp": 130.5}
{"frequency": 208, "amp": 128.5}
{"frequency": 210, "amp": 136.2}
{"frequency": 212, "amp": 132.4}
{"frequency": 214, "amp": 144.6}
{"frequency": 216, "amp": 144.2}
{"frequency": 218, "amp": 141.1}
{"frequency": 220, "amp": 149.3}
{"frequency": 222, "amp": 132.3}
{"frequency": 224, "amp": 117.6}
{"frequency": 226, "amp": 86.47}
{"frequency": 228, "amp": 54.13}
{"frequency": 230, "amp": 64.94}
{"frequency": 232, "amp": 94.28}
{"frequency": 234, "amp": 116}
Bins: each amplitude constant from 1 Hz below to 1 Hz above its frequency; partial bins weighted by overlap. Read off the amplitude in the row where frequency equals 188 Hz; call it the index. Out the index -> 139.8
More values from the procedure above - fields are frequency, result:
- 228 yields 54.13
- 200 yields 131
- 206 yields 130.5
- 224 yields 117.6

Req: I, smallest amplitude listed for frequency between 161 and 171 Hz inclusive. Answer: 154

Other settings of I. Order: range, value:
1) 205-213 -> 128.5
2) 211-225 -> 117.6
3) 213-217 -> 144.2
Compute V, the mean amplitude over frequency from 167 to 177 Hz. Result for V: 156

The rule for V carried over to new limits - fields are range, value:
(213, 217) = 144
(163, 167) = 162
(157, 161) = 154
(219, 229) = 108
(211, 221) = 142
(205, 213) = 132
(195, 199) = 133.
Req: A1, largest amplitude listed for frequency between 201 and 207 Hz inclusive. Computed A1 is 140.8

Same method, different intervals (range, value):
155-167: 167.8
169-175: 158.7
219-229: 149.3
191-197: 134.9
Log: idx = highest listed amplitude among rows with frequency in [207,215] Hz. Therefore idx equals 144.6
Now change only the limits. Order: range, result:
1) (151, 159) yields 154.4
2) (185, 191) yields 143.6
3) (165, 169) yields 163.7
